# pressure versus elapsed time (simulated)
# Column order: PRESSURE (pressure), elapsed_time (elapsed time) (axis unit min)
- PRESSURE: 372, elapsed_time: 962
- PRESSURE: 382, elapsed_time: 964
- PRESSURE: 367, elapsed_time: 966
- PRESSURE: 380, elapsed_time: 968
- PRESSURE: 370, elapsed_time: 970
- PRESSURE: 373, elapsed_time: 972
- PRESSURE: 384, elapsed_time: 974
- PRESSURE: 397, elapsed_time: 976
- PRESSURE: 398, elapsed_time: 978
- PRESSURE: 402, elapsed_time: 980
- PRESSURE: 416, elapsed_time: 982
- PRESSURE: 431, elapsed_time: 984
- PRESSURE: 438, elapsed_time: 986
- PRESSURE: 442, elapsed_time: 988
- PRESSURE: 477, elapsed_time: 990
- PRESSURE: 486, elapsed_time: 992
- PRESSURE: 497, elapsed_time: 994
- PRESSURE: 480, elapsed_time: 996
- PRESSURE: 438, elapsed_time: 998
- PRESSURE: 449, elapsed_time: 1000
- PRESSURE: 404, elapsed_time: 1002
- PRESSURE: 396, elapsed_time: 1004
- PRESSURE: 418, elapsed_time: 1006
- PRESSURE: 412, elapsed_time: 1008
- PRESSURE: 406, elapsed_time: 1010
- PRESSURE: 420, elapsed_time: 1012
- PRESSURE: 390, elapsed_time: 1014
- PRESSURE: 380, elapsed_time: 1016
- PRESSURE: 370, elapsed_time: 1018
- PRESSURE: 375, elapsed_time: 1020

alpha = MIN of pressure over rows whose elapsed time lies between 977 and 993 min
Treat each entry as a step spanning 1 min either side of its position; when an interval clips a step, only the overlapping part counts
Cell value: 398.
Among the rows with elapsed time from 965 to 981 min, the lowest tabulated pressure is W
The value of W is 367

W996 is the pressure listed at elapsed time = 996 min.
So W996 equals 480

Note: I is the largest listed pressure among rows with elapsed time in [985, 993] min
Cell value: 486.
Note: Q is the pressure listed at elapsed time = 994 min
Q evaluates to 497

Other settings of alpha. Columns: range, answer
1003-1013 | 396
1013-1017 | 380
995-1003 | 404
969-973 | 370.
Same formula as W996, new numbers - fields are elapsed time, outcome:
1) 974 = 384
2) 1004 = 396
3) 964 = 382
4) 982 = 416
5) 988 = 442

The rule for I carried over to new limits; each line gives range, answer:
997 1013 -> 449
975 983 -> 416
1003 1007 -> 418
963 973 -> 382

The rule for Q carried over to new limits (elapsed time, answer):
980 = 402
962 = 372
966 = 367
